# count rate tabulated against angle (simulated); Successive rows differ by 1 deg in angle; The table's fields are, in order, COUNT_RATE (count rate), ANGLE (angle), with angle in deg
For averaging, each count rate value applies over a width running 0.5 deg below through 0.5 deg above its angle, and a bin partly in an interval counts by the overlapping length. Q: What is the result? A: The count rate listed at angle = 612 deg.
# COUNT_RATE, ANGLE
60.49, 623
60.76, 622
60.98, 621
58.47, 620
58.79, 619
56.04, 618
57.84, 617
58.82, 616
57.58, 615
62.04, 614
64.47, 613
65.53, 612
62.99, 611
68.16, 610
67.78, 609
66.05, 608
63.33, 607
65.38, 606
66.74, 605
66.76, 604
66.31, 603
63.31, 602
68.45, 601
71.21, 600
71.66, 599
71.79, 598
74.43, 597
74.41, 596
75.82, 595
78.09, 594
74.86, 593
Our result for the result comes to 65.53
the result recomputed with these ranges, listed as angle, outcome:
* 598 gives 71.79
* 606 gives 65.38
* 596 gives 74.41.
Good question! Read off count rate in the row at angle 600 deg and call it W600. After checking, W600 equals 71.21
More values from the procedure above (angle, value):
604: 66.76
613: 64.47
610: 68.16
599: 71.66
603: 66.31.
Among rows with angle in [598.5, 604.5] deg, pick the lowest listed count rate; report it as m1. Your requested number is 63.31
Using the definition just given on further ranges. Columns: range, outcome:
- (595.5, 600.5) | 71.21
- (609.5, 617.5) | 57.58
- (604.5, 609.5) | 63.33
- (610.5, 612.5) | 62.99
